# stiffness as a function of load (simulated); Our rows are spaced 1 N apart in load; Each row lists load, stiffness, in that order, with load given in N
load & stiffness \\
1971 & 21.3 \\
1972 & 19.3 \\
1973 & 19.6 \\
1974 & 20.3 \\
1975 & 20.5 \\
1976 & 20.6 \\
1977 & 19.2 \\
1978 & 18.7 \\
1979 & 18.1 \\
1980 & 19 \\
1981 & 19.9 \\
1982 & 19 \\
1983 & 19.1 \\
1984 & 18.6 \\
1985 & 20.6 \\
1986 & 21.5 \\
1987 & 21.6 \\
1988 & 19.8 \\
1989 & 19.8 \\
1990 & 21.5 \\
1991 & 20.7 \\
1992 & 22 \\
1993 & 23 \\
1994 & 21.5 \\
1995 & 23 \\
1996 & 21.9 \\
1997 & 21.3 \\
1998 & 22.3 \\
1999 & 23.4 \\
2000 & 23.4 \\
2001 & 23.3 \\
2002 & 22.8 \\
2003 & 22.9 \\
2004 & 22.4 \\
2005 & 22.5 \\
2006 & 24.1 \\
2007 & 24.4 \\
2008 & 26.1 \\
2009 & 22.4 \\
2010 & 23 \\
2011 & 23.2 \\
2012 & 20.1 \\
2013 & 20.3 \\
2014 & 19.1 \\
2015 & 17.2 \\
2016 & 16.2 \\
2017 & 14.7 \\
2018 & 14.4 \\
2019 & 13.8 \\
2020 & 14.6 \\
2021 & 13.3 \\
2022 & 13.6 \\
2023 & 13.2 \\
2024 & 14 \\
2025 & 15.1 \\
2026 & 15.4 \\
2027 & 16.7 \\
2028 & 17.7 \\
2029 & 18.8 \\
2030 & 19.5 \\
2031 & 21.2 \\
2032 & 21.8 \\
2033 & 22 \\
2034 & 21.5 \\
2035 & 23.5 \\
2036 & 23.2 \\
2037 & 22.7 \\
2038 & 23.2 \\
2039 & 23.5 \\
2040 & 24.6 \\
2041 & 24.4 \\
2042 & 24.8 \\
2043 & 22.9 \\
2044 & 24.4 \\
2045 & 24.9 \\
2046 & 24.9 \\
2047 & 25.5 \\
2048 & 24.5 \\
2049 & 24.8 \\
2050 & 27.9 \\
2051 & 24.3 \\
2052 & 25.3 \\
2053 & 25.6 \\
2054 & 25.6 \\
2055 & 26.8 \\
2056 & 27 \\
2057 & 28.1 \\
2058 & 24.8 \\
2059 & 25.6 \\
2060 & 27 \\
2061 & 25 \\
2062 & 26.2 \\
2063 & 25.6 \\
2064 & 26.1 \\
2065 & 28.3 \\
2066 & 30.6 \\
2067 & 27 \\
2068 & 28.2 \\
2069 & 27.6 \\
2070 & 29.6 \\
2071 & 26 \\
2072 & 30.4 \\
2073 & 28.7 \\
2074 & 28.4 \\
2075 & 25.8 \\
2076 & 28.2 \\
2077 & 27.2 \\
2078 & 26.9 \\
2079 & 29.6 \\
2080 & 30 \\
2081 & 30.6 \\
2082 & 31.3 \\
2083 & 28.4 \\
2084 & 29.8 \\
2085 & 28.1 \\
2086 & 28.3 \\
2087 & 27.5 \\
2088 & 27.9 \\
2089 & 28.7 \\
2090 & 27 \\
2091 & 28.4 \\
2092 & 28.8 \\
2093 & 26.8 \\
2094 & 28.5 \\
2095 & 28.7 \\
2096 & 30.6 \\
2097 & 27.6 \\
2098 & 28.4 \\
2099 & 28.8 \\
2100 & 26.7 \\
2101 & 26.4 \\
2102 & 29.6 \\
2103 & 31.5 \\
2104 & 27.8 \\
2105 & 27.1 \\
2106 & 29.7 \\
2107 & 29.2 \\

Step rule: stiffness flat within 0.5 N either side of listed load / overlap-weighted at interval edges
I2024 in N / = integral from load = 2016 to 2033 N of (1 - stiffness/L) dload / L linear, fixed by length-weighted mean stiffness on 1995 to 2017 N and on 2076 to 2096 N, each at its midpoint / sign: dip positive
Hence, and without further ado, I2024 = 5.2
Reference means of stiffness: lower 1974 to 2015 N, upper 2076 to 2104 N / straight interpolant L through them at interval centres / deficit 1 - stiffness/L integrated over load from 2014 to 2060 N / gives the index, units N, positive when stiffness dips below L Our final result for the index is 6.3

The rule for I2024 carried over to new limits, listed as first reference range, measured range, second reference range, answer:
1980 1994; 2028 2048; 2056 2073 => 1.7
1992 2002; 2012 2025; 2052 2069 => 4.6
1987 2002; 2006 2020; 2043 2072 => 2.2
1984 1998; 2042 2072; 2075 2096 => 0.1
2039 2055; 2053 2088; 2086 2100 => -1.4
